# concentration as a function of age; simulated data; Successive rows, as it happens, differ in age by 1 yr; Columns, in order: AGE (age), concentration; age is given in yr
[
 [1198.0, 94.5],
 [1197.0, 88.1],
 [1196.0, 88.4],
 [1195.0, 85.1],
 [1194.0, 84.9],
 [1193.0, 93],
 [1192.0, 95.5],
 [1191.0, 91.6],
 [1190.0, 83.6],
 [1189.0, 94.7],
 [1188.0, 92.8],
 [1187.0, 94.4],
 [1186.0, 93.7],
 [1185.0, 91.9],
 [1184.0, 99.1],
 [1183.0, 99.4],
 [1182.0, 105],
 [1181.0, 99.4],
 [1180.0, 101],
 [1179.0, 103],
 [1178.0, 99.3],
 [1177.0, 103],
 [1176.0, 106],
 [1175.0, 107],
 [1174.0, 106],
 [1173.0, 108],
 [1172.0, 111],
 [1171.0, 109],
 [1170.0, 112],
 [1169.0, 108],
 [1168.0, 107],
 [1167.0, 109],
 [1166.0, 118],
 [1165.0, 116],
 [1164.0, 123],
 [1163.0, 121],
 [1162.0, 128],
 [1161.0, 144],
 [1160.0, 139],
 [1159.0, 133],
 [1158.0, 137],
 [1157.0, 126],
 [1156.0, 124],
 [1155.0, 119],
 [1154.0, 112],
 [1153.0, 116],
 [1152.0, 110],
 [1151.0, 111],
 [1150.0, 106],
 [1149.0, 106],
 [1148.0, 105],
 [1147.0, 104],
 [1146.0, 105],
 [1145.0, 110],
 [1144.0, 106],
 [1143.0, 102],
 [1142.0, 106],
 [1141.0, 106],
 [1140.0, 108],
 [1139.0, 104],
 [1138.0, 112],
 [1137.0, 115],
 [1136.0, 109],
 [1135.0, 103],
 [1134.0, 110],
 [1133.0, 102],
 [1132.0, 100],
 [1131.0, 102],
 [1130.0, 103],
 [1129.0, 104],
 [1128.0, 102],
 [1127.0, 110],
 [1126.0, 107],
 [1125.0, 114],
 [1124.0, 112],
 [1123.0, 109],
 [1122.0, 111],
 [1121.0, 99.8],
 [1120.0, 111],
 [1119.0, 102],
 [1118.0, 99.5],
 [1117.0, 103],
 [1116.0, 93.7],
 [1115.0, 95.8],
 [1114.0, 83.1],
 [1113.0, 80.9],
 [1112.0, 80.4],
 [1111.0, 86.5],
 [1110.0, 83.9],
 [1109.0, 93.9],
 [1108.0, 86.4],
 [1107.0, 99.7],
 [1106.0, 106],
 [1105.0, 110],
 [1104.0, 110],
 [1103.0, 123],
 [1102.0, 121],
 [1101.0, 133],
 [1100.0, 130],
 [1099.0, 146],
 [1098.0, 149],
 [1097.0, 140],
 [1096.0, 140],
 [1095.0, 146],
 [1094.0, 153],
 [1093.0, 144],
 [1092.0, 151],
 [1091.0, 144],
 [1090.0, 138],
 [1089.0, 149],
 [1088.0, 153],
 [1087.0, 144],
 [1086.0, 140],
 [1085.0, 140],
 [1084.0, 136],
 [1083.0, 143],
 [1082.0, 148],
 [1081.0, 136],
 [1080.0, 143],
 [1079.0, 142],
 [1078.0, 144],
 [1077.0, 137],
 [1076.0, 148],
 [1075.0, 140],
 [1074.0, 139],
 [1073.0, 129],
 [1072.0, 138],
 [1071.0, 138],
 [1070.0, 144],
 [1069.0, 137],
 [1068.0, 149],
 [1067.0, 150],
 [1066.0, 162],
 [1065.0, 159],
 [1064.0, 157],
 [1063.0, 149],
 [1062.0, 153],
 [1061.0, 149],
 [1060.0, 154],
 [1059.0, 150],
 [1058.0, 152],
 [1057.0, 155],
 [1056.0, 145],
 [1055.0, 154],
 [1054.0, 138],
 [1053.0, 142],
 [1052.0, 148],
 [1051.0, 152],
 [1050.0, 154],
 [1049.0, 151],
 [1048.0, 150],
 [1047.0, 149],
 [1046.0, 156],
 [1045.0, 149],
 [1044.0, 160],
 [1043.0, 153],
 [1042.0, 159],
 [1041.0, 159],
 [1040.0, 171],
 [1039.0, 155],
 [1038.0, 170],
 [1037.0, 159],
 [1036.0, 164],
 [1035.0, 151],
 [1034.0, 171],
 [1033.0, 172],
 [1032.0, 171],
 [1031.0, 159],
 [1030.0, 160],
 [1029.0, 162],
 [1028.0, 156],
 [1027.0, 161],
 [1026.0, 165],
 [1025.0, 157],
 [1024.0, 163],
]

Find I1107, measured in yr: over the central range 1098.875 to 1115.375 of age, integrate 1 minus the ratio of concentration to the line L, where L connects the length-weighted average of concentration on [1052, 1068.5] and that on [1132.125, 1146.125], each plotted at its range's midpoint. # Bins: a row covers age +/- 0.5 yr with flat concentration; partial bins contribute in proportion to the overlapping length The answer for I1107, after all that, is 2.9 yr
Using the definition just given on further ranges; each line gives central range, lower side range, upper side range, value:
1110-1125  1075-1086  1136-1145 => 2.8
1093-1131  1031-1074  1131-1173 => 5.6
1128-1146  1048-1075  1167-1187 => 2.0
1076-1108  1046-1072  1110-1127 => -3.8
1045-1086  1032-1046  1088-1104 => 1.3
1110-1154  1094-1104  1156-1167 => 9.3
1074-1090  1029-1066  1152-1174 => 0.3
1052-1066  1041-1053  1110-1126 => -0.7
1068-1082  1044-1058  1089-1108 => 0.0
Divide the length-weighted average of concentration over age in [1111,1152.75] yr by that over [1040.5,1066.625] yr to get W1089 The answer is 0.68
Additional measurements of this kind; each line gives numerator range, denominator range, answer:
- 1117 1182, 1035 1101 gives 0.75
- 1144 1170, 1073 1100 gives 0.82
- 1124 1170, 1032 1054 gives 0.72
